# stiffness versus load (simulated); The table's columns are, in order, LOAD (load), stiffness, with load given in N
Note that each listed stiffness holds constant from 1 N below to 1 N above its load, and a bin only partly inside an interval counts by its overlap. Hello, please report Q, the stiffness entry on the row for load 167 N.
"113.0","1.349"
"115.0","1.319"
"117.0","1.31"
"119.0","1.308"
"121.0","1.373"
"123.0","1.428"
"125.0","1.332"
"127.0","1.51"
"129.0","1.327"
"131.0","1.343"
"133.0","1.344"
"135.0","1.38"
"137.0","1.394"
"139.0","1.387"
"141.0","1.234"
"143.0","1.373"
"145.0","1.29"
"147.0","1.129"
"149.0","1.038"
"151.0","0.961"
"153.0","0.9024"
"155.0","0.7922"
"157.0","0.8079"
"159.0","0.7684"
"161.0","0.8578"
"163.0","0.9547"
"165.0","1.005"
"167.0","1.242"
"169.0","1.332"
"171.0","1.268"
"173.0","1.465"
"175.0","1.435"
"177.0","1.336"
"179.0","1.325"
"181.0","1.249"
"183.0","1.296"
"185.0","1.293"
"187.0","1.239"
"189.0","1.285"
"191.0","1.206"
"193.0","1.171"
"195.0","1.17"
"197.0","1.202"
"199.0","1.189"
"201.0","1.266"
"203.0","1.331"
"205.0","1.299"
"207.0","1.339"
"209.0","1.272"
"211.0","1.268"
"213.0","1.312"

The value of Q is 1.242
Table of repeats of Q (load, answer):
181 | 1.249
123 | 1.428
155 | 0.7922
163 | 0.9547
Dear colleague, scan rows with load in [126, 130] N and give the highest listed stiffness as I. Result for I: 1.51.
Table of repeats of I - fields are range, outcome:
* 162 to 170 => 1.332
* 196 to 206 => 1.331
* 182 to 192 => 1.296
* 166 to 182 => 1.465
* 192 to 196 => 1.171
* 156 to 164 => 0.9547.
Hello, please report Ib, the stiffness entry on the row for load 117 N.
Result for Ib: 1.31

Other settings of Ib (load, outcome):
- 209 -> 1.272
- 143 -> 1.373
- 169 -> 1.332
